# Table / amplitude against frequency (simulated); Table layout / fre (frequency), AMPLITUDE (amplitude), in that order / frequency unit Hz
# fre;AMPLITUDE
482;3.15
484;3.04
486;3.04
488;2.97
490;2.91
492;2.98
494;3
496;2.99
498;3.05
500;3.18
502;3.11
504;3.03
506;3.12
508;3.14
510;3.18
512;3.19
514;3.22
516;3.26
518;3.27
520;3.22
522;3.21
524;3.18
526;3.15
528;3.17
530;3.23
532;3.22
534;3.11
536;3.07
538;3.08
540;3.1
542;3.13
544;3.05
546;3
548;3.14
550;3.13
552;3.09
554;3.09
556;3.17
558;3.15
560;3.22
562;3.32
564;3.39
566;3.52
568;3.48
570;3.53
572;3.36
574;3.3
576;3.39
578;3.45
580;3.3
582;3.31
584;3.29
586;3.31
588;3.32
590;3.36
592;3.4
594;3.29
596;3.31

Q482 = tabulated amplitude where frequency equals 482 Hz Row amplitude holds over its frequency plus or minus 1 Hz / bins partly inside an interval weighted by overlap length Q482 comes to 3.15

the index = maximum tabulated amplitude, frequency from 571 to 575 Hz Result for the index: 3.36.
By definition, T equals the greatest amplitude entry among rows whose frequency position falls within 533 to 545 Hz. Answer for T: 3.13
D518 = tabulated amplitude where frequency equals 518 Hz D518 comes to 3.27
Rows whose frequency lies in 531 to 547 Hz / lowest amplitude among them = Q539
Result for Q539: 3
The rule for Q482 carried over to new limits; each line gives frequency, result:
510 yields 3.18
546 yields 3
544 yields 3.05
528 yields 3.17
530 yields 3.23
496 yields 2.99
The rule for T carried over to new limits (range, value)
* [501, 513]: 3.19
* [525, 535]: 3.23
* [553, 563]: 3.32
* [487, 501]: 3.18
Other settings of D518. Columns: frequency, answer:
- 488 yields 2.97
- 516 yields 3.26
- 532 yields 3.22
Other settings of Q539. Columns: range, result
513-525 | 3.18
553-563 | 3.09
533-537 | 3.07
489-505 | 2.91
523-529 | 3.15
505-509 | 3.12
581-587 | 3.29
